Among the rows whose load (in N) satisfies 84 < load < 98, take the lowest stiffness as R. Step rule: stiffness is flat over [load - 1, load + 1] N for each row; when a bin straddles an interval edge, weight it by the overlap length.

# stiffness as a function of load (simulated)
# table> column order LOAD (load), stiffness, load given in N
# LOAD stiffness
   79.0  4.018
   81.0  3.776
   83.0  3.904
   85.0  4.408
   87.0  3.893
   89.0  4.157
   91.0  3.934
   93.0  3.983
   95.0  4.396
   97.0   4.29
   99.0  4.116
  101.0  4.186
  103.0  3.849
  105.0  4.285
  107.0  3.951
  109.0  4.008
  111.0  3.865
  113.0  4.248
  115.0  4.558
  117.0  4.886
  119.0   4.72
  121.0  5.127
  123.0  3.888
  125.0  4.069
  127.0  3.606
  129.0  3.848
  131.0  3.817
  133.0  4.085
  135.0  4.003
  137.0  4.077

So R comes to 3.893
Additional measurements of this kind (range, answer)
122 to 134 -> 3.606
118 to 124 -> 3.888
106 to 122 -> 3.865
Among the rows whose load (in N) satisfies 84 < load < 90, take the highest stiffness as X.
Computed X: 4.408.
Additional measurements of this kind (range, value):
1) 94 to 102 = 4.396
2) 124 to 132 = 4.069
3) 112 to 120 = 4.886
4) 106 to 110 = 4.008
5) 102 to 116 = 4.558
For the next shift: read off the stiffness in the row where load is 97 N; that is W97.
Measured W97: 4.29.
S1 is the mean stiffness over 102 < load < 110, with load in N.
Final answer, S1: 4.02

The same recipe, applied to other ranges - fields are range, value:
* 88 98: 4.15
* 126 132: 3.76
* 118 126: 4.45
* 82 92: 4.06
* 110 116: 4.22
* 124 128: 3.84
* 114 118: 4.72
